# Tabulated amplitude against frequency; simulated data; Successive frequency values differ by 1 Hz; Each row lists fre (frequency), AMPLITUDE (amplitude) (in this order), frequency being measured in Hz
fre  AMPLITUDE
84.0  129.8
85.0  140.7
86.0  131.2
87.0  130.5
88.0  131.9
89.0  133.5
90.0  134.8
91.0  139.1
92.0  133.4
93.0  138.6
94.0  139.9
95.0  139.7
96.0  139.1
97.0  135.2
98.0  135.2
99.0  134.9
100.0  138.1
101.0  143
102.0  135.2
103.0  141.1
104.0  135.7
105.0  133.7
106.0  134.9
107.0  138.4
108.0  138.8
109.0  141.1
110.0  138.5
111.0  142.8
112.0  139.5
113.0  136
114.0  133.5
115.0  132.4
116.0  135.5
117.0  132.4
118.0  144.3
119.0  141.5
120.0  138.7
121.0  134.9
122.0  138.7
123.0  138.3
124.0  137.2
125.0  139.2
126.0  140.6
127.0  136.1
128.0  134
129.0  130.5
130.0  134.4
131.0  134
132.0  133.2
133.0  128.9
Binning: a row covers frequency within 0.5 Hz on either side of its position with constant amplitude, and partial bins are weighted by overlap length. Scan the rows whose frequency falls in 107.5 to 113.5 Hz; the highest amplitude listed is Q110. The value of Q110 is 142.8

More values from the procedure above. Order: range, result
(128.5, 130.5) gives 134.4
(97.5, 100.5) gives 138.1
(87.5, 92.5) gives 139.1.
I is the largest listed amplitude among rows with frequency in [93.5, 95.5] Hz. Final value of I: 139.9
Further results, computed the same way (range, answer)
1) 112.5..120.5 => 144.3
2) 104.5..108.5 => 138.8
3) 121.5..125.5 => 139.2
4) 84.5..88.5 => 140.7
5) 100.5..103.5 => 143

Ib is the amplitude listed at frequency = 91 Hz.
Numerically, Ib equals 139.1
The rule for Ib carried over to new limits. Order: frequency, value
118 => 144.3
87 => 130.5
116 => 135.5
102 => 135.2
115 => 132.4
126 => 140.6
